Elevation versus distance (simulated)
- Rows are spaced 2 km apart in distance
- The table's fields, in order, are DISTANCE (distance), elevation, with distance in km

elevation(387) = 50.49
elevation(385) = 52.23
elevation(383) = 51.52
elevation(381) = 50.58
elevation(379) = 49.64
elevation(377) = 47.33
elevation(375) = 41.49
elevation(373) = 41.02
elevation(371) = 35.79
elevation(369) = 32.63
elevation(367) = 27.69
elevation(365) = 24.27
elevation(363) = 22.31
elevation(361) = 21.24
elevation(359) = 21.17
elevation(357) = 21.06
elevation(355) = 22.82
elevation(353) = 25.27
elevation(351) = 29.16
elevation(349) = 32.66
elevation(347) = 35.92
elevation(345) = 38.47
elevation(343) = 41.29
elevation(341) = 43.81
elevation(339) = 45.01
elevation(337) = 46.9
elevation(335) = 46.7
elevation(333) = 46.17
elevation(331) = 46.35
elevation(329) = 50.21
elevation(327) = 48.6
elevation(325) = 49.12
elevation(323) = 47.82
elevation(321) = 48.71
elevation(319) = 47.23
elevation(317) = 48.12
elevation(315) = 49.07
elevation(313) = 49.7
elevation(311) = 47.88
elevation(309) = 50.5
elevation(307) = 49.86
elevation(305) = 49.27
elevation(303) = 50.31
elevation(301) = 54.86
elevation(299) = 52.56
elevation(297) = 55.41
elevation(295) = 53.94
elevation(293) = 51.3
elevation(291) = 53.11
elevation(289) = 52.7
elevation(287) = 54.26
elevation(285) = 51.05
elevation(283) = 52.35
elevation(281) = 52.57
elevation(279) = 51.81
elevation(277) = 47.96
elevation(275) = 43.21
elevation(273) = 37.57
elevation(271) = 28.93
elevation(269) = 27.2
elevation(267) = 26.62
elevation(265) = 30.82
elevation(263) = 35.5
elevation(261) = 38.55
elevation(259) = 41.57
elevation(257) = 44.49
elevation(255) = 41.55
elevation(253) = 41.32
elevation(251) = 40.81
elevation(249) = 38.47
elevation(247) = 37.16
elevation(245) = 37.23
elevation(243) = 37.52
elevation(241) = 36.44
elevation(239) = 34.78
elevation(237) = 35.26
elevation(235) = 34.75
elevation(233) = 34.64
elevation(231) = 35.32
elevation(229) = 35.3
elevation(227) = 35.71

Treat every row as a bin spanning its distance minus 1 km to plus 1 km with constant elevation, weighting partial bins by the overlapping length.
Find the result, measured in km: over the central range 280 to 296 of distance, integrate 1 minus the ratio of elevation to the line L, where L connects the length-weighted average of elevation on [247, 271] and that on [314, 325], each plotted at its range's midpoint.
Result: -4.0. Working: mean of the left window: 36.7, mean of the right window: 48.3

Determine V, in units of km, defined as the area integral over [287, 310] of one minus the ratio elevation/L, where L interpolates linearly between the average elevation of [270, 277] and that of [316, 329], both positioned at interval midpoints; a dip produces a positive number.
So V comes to -4.7 km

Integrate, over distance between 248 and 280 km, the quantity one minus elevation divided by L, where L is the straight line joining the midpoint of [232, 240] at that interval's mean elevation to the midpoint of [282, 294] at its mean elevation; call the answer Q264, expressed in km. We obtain 4.1 km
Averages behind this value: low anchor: 34.9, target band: 38.5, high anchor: 52.5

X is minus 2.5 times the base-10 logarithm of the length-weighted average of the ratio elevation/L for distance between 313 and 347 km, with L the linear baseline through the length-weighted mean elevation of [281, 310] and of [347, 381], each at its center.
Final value -0.108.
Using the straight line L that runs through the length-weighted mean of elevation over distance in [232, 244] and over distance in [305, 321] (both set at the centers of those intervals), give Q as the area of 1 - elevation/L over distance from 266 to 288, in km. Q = -0.2 km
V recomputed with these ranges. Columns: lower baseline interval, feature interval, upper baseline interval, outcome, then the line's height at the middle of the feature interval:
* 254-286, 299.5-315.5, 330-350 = -3.35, 41.6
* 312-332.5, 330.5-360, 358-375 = 2.27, 38.4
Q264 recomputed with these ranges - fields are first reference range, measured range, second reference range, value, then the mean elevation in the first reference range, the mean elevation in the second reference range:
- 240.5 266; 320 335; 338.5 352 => -4.0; 38.6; 37.8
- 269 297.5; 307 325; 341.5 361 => -4.4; 48.1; 29.7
